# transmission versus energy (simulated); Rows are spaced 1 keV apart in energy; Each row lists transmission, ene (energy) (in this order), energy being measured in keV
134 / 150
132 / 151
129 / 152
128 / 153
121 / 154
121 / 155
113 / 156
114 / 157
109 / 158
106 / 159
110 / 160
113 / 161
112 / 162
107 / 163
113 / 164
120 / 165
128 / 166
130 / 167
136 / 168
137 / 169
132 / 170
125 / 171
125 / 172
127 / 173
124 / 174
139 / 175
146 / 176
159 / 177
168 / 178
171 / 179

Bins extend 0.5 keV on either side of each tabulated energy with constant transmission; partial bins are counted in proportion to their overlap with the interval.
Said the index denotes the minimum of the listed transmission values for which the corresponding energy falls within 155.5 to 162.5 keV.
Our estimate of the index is 106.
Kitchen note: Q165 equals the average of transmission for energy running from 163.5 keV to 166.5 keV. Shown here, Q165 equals 120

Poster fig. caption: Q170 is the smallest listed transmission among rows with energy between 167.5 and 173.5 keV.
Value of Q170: 125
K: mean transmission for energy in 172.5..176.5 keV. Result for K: 134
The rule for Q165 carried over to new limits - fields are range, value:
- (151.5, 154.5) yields 126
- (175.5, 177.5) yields 152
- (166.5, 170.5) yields 134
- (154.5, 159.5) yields 113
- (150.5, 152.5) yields 130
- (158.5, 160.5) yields 108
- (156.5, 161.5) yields 110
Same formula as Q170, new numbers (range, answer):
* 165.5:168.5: 128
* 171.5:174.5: 124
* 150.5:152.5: 129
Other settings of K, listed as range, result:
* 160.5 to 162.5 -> 112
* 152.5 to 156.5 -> 121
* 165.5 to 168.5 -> 131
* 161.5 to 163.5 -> 110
